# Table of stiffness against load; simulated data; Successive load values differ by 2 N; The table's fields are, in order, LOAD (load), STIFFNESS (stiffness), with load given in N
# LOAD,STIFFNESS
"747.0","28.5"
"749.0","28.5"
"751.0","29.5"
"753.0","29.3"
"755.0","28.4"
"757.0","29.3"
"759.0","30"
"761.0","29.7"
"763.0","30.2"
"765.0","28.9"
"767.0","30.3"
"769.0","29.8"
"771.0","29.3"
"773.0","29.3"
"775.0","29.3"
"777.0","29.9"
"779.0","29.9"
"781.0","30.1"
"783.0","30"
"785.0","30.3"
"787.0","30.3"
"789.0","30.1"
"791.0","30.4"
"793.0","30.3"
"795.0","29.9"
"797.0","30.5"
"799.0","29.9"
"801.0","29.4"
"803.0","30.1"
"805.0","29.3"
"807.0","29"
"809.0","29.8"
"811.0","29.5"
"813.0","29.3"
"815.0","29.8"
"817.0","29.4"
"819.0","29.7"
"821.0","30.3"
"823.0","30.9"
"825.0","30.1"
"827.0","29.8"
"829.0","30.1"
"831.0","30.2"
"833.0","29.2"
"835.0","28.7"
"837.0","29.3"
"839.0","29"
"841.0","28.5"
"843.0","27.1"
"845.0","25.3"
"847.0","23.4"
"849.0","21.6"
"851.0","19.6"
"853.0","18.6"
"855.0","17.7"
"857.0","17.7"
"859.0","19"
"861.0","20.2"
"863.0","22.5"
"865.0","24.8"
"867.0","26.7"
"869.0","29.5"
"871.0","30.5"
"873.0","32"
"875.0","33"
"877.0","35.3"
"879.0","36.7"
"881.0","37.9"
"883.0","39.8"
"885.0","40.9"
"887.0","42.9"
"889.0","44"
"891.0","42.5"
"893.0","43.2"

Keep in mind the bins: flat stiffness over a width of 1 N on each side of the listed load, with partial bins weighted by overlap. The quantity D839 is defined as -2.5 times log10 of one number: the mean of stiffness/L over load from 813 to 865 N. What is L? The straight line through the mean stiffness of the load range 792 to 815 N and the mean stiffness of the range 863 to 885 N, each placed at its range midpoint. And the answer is 0.19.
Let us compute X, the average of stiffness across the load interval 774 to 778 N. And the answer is 29.6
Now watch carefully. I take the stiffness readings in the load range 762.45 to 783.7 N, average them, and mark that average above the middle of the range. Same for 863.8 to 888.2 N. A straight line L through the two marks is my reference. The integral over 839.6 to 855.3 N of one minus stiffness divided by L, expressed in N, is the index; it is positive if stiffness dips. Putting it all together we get 4.7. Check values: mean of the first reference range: 29.7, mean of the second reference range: 34.2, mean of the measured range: 23.1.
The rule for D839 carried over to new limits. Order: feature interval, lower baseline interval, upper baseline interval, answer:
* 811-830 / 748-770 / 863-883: 0.028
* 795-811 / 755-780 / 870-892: 0.086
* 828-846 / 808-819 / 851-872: -0.097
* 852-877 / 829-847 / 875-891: 0.379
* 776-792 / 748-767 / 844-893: -0.026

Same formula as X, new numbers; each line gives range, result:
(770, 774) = 29.3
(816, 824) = 30.1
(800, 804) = 29.8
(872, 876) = 32.5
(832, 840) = 29.1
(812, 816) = 29.6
